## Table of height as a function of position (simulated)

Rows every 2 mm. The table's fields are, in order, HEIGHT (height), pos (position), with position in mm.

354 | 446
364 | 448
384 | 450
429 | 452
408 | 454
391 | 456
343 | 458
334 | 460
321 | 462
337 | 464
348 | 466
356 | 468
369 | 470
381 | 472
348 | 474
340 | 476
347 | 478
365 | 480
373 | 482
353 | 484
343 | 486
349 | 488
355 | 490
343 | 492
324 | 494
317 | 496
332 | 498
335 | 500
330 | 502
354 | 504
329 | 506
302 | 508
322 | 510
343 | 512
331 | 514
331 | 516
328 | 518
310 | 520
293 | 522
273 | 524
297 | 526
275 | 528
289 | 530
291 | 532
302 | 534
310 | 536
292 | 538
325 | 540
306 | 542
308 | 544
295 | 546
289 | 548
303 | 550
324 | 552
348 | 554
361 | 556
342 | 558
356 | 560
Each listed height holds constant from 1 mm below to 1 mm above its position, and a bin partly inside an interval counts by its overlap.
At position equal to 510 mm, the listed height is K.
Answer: 322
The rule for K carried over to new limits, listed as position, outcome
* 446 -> 354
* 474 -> 348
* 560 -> 356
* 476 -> 340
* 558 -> 342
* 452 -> 429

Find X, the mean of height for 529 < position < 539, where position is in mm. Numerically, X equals 297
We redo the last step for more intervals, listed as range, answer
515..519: 330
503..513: 330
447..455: 396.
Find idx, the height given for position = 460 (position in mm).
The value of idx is 334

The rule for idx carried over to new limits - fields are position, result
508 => 302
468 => 356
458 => 343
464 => 337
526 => 297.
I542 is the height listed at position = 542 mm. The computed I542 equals 306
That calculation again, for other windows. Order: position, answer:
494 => 324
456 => 391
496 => 317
